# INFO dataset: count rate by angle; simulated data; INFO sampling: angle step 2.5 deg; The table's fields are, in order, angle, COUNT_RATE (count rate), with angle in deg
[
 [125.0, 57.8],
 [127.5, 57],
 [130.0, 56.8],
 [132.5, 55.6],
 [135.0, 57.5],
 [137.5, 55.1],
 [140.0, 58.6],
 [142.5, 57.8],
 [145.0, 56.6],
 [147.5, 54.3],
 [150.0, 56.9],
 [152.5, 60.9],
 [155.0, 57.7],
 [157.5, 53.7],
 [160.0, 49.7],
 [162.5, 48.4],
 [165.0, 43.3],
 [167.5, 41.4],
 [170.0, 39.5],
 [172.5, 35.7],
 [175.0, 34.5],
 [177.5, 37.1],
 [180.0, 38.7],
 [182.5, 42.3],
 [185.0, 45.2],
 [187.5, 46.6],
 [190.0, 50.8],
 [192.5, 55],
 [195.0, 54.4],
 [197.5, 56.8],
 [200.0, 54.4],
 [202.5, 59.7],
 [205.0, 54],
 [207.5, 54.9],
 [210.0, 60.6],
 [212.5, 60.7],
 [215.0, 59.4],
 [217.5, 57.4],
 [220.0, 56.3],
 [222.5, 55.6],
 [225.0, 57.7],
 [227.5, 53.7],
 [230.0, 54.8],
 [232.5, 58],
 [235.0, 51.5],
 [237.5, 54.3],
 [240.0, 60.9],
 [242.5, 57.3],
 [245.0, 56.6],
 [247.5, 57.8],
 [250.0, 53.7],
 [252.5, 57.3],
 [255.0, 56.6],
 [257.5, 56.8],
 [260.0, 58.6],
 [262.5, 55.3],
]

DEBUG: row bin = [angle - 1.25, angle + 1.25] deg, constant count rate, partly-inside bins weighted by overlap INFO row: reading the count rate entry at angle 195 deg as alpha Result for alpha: 54.4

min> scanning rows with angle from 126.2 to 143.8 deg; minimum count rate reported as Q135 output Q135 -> 55.1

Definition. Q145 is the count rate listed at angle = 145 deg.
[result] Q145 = 56.6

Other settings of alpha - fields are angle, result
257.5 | 56.8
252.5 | 57.3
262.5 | 55.3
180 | 38.7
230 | 54.8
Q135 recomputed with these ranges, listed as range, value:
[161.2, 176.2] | 34.5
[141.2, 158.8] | 53.7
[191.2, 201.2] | 54.4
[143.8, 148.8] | 54.3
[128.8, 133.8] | 55.6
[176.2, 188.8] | 37.1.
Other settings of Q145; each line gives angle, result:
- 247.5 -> 57.8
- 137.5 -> 55.1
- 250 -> 53.7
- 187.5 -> 46.6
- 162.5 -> 48.4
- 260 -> 58.6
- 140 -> 58.6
